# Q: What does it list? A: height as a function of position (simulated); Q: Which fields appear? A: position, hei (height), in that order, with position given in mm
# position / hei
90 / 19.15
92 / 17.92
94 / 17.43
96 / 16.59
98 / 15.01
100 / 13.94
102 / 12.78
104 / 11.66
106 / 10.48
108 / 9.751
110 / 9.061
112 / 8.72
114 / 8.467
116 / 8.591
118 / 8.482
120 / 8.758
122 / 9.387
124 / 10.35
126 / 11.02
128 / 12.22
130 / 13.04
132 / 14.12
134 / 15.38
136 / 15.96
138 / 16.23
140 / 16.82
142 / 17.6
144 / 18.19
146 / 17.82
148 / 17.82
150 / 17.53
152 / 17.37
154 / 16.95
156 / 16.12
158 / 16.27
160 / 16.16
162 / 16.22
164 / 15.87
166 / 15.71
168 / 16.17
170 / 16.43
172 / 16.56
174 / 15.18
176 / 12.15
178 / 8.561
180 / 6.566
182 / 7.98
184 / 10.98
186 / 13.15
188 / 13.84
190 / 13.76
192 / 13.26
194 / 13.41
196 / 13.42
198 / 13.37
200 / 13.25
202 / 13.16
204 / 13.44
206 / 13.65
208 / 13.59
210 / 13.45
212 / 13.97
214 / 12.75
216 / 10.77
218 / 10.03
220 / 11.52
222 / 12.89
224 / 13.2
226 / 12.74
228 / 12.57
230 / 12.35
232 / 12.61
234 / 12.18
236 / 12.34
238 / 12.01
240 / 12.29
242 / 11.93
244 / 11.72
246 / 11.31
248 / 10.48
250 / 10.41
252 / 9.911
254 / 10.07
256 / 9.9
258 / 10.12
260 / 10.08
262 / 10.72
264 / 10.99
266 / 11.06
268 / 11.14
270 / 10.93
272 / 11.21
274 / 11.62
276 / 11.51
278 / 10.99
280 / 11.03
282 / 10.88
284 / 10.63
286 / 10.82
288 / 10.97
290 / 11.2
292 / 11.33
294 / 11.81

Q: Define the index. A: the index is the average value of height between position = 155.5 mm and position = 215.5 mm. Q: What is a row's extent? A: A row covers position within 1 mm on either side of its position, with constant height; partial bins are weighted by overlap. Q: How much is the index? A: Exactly 13.6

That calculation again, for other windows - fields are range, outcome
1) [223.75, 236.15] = 12.5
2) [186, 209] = 13.5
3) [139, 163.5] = 17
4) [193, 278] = 11.9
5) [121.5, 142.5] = 13.8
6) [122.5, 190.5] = 14.6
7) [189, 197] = 13.5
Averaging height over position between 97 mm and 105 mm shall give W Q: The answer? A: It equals 13.3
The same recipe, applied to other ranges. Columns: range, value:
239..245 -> 12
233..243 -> 12.1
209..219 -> 12.2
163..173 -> 16.1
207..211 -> 13.5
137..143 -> 16.9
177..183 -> 7.7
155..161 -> 16.2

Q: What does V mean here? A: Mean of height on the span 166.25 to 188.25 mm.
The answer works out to 12.6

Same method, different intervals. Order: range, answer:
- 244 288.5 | 10.8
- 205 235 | 12.6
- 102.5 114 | 9.93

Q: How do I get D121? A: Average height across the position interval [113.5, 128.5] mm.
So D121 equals 9.61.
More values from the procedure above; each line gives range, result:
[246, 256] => 10.3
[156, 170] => 16.1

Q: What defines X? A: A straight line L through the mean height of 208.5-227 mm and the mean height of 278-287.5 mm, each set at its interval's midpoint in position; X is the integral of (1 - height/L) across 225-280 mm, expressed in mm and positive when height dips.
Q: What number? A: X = 1.4 mm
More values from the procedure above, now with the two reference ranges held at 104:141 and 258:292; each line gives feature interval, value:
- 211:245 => -3.3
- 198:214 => -3.2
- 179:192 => 0.1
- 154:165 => -4.7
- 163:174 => -4.6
